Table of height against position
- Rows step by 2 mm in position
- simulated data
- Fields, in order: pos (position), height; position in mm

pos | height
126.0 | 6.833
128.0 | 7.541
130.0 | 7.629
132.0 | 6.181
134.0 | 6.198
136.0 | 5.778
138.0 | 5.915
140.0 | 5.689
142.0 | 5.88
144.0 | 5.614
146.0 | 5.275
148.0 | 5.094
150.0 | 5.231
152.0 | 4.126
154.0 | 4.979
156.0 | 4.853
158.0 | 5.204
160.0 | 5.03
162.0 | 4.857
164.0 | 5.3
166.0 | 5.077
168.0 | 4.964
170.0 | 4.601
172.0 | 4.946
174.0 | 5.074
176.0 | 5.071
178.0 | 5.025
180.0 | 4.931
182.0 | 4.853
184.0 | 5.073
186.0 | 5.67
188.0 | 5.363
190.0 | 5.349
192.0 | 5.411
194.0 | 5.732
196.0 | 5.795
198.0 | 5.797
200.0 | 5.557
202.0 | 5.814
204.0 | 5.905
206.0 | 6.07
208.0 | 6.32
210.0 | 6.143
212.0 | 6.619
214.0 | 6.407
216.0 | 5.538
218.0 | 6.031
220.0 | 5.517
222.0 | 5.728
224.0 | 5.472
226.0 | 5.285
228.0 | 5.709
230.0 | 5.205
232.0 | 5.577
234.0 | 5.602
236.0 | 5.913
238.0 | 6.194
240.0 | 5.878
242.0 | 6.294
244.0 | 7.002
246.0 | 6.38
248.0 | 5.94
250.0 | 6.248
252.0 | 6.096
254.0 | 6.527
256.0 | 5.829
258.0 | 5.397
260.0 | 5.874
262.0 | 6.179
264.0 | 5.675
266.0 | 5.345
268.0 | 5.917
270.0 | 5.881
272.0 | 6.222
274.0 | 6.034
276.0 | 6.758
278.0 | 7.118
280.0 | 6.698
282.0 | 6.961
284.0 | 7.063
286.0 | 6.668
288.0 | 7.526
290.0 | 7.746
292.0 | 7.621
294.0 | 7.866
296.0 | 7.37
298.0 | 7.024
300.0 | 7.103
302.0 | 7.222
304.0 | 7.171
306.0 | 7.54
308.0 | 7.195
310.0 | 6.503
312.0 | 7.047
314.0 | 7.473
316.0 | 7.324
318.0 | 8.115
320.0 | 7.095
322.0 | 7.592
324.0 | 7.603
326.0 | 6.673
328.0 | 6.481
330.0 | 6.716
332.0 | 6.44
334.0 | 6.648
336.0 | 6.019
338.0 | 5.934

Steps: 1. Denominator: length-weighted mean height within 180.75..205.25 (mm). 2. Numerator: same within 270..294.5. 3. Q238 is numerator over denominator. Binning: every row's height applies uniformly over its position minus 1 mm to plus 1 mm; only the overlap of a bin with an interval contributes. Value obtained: 1.26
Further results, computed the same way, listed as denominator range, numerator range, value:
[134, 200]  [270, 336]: 1.34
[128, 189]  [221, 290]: 1.15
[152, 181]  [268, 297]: 1.40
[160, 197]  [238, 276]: 1.17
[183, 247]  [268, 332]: 1.21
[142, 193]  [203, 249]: 1.17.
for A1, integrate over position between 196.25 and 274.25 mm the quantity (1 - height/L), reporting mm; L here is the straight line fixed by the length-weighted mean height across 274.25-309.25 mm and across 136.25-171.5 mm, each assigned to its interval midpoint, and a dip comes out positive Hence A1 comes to 5.1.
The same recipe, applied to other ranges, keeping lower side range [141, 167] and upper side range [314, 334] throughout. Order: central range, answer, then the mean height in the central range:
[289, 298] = -1.1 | 7.58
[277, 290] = -0.8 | 7.06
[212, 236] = 1.0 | 5.69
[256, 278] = 1.6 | 5.98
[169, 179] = 0.8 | 4.94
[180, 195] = 0.5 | 5.32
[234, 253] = -0.1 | 6.18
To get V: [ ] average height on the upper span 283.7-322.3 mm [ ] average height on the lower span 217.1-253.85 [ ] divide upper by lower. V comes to 1.24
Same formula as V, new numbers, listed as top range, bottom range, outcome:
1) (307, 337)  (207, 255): 1.17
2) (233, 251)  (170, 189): 1.21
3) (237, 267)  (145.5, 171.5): 1.22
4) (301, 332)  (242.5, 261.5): 1.16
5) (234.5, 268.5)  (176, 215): 1.07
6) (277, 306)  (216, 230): 1.30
